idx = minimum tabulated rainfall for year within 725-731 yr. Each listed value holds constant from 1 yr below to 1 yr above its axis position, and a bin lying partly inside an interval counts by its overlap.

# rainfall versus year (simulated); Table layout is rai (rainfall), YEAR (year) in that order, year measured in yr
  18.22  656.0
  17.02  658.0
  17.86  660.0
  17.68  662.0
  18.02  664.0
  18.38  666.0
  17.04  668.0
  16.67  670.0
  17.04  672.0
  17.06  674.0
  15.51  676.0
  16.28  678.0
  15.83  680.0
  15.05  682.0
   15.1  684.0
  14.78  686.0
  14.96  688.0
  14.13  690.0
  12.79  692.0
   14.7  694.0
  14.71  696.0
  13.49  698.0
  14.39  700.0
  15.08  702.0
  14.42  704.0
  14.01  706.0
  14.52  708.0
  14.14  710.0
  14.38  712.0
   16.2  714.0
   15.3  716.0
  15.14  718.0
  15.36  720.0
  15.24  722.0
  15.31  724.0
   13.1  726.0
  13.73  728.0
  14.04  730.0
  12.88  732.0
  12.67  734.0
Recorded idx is 13.1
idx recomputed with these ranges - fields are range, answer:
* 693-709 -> 13.49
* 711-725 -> 14.38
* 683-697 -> 12.79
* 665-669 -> 17.04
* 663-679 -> 15.51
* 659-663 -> 17.68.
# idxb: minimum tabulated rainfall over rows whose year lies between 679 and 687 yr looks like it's 14.78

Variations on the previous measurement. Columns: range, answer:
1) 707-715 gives 14.14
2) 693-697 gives 14.7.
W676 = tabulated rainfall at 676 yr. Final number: 15.51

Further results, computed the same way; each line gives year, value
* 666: 18.38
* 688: 14.96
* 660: 17.86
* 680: 15.83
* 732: 12.88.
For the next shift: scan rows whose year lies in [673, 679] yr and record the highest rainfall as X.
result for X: 17.06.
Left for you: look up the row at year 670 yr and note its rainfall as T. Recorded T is 16.67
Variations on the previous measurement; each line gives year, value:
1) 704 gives 14.42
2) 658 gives 17.02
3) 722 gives 15.24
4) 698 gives 13.49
